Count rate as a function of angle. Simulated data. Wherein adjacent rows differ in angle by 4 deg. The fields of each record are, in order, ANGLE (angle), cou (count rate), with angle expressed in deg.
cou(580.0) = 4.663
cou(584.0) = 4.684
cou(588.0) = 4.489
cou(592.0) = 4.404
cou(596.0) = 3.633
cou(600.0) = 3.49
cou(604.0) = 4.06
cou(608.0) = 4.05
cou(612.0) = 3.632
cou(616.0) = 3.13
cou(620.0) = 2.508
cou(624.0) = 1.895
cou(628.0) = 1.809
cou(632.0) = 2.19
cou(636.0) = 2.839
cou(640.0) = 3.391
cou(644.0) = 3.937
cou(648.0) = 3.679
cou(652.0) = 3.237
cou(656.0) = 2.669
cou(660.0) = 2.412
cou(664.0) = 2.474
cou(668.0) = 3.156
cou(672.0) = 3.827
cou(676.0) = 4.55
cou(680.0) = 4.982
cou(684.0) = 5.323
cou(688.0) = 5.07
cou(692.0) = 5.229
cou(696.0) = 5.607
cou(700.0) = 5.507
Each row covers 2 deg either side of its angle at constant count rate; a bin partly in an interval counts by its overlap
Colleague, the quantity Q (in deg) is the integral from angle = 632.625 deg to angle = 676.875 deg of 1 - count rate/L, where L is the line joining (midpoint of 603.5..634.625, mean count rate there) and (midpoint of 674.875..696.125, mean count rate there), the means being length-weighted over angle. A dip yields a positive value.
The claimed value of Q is 8.90 deg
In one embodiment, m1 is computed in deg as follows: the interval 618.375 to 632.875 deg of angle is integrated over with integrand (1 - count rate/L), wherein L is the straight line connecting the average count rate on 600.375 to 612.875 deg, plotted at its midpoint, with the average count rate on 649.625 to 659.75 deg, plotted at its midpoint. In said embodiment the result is 5.8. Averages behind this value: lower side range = 3.88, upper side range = 2.89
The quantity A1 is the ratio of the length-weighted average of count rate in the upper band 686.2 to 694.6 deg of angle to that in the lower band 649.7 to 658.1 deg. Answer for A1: 1.74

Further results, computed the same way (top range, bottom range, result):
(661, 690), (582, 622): 1.09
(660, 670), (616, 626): 1.15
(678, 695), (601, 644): 1.72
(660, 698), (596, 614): 1.15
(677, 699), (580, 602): 1.25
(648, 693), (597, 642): 1.28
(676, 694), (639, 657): 1.49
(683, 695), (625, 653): 1.76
